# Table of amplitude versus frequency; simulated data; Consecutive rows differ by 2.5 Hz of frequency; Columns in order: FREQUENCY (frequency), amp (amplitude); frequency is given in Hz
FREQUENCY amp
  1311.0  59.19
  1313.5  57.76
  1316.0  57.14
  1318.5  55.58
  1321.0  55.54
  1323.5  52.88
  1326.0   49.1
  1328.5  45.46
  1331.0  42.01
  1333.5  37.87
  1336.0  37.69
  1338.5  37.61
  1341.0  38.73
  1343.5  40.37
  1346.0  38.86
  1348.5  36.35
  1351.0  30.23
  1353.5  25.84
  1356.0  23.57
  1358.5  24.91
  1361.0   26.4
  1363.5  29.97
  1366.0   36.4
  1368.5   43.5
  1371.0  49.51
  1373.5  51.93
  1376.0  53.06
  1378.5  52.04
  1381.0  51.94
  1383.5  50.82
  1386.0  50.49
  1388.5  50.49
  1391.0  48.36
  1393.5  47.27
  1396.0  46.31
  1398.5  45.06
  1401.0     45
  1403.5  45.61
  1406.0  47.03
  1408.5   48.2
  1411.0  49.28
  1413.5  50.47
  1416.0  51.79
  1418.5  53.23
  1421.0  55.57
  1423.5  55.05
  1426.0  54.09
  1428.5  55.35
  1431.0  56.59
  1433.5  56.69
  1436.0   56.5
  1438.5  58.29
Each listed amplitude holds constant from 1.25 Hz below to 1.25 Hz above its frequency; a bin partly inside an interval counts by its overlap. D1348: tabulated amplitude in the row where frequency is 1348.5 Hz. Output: 36.35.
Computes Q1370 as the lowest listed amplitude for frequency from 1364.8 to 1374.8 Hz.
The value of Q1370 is 36.4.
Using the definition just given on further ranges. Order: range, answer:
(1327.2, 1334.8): 37.87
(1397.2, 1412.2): 45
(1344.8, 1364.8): 23.57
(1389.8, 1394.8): 47.27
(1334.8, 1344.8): 37.61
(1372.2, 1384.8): 50.82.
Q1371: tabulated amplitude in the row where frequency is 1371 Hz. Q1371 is 49.51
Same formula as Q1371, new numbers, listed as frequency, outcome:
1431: 56.59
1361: 26.4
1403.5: 45.61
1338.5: 37.61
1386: 50.49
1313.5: 57.76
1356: 23.57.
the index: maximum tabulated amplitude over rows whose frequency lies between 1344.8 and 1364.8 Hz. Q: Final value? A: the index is 38.86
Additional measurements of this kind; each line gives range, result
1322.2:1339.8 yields 52.88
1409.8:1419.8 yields 53.23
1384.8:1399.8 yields 50.49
